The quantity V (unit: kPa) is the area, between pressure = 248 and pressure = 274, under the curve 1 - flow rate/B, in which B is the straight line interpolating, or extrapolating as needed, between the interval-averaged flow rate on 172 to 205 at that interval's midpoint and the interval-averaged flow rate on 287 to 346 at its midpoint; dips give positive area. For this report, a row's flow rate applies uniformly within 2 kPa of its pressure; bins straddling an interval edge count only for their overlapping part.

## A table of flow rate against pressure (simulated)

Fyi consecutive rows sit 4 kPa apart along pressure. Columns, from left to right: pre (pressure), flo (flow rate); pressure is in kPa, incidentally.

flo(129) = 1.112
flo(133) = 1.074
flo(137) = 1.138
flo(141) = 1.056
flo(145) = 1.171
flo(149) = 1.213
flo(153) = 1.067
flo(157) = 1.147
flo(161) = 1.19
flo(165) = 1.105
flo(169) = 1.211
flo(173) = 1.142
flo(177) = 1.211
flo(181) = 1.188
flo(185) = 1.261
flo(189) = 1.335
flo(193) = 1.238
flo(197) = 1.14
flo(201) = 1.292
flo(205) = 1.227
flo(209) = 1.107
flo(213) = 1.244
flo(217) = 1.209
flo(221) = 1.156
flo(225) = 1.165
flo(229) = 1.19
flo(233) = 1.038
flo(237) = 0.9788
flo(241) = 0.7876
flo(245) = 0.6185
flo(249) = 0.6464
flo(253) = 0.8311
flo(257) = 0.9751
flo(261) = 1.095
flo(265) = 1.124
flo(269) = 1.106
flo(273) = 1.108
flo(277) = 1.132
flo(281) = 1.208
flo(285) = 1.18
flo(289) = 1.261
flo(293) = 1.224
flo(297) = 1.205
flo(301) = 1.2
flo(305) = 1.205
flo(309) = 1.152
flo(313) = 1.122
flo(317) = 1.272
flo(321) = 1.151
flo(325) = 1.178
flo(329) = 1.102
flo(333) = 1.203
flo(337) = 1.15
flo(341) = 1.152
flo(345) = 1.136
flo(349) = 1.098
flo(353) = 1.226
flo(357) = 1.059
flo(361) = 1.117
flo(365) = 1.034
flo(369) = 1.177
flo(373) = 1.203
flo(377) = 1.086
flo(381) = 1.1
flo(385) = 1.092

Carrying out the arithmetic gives 4.5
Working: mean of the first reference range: 1.23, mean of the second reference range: 1.18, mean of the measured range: 0.992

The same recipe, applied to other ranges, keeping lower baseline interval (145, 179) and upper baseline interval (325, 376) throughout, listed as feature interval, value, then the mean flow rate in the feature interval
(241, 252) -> 4.51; 0.679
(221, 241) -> 1.46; 1.07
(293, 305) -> -0.65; 1.21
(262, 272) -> 0.32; 1.11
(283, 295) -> -0.79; 1.22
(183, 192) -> -1.03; 1.29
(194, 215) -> -0.86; 1.2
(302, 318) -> -0.56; 1.18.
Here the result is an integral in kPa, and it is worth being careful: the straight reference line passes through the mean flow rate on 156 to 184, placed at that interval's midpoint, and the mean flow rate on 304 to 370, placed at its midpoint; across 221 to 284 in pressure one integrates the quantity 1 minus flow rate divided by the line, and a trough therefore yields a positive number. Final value 8.3 kPa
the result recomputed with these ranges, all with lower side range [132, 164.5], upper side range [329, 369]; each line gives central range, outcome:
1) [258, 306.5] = -1.48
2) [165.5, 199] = -2.32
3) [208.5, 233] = -0.85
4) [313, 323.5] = -0.57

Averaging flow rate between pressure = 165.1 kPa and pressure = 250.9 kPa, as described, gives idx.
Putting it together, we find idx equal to 1.11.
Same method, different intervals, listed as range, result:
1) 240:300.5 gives 1.04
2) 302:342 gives 1.17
